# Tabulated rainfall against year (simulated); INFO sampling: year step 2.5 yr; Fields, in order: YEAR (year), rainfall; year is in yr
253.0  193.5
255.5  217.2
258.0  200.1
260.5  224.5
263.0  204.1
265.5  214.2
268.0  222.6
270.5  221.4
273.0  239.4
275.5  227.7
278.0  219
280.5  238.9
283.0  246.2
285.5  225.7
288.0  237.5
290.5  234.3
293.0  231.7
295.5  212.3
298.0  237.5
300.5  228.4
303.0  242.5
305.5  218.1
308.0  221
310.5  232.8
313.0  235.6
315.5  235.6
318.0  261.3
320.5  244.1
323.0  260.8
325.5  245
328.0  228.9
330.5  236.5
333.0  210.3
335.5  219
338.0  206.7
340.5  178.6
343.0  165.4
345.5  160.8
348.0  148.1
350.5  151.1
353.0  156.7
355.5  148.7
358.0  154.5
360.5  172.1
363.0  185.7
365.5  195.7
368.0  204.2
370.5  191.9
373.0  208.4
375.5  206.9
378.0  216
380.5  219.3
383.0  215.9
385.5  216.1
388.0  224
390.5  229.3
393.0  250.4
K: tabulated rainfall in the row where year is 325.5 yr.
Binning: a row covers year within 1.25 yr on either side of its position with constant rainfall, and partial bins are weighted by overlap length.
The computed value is 245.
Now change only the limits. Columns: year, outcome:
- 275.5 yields 227.7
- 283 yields 246.2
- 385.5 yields 216.1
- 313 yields 235.6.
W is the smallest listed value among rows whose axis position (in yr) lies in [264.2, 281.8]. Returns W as 214.2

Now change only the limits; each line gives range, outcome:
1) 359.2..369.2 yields 172.1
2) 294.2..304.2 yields 212.3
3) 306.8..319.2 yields 221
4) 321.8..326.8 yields 245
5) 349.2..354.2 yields 151.1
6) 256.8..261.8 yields 200.1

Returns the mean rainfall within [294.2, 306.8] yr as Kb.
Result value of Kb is 228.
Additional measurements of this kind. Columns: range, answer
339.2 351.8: 161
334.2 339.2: 213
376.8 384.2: 217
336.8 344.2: 184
